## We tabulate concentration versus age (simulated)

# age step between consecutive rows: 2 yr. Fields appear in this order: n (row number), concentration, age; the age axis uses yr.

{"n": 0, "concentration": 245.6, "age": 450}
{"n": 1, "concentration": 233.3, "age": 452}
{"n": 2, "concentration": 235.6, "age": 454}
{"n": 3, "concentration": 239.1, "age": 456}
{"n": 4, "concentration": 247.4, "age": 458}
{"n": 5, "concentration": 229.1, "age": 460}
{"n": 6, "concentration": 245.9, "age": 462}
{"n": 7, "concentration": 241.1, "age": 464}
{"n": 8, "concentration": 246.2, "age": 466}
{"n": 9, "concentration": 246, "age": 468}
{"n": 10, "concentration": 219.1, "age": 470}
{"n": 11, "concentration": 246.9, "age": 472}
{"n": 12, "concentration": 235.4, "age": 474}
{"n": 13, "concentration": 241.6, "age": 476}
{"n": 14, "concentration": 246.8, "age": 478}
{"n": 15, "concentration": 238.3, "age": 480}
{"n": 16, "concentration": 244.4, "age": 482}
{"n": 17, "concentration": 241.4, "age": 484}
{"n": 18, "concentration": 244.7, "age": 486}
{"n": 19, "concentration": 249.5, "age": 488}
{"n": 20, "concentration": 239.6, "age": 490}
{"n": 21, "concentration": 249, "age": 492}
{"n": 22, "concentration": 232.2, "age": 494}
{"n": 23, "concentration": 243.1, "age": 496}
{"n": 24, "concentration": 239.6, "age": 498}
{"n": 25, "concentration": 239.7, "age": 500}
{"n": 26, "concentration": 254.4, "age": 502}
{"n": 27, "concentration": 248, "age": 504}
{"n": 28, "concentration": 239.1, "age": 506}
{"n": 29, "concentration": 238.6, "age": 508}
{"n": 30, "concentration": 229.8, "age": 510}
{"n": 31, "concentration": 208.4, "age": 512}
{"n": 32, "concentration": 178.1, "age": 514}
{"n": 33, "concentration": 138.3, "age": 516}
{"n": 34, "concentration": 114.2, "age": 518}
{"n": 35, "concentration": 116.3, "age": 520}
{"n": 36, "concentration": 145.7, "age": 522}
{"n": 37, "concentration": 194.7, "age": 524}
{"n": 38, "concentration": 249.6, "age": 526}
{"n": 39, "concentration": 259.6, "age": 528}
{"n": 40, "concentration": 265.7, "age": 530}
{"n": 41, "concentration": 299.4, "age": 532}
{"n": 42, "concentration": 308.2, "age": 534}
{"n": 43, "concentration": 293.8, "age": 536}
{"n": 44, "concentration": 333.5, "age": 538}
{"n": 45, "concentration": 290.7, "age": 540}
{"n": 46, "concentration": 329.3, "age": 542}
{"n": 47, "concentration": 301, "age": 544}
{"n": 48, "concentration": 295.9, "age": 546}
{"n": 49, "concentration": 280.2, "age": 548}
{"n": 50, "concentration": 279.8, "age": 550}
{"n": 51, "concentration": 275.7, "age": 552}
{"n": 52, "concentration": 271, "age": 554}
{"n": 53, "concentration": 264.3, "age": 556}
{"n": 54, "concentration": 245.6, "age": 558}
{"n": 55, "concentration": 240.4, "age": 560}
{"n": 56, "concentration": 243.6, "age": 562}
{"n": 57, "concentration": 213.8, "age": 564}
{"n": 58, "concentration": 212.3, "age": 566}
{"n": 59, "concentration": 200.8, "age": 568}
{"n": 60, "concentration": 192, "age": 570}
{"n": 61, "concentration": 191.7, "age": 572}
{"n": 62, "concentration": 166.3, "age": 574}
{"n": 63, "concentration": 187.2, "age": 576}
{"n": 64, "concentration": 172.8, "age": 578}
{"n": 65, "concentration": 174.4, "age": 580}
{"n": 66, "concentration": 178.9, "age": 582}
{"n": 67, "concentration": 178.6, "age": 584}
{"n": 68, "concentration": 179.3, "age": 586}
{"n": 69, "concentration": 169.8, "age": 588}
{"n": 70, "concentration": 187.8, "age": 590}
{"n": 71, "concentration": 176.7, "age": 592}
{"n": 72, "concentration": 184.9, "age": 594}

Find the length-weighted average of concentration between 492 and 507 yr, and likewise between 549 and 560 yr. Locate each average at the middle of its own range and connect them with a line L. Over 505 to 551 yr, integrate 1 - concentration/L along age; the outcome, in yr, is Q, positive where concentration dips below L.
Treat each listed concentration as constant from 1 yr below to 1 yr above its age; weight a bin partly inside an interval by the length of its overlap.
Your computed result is 2.16 yr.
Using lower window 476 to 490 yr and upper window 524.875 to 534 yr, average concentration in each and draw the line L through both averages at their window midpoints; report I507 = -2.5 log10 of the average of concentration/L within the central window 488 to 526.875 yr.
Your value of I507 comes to 0.21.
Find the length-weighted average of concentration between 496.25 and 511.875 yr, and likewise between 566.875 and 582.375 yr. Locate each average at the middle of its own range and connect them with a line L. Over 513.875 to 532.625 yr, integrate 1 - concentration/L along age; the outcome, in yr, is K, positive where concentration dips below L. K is 2.4 yr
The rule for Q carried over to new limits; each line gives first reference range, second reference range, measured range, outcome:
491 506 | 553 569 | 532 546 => -4.0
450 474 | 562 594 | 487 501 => -1.1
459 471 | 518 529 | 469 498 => -2.6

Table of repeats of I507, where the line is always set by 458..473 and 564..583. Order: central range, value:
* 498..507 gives -0.106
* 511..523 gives 0.391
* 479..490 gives -0.058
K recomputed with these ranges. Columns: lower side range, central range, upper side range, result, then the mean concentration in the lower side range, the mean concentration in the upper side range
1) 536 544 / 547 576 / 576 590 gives 1.6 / 313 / 177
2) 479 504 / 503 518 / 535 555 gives 3.2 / 243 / 295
